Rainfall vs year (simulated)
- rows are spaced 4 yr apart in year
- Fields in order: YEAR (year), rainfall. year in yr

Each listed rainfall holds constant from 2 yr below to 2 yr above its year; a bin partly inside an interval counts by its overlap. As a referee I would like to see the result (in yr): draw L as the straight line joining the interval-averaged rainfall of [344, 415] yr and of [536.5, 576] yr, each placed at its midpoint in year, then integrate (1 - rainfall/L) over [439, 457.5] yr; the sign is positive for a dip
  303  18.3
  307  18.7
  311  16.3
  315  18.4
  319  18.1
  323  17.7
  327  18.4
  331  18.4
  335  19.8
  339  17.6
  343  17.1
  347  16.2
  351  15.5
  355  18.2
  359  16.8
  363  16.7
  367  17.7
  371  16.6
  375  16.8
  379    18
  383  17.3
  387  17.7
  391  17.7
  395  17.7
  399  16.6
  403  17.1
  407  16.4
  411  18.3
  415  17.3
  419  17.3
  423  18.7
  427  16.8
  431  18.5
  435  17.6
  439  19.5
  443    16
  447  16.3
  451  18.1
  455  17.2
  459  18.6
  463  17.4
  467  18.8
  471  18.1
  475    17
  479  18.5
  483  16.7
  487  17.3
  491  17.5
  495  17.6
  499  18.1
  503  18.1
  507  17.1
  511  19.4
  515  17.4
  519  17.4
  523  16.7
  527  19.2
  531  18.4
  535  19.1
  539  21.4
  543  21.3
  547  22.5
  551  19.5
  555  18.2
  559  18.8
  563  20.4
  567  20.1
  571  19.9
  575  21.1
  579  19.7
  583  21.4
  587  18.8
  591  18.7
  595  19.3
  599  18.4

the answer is 1.1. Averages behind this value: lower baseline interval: 17.1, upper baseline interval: 20.3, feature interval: 17.2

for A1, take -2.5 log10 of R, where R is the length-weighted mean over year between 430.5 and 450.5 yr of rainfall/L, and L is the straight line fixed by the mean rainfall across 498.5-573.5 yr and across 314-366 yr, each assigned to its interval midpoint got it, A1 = 0.050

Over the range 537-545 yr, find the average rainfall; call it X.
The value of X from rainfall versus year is 21.4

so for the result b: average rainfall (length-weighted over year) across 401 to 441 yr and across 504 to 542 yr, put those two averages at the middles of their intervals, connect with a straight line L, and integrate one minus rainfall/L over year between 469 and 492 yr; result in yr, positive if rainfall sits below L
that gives 0.9 yr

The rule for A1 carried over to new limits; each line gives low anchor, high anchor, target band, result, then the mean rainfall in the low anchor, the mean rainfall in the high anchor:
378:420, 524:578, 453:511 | 0.06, 17.4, 19.9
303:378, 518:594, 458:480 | 0.04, 17.5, 19.6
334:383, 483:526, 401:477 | -0.01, 17.2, 17.7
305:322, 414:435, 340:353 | 0.09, 17.9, 17.7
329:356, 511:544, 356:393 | 0.03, 17.5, 18.8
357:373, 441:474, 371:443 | -0.02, 16.9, 17.5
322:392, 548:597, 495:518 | 0.06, 17.4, 19.7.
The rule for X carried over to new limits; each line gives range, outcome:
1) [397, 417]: 17.1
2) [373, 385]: 17.4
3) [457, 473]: 18.2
